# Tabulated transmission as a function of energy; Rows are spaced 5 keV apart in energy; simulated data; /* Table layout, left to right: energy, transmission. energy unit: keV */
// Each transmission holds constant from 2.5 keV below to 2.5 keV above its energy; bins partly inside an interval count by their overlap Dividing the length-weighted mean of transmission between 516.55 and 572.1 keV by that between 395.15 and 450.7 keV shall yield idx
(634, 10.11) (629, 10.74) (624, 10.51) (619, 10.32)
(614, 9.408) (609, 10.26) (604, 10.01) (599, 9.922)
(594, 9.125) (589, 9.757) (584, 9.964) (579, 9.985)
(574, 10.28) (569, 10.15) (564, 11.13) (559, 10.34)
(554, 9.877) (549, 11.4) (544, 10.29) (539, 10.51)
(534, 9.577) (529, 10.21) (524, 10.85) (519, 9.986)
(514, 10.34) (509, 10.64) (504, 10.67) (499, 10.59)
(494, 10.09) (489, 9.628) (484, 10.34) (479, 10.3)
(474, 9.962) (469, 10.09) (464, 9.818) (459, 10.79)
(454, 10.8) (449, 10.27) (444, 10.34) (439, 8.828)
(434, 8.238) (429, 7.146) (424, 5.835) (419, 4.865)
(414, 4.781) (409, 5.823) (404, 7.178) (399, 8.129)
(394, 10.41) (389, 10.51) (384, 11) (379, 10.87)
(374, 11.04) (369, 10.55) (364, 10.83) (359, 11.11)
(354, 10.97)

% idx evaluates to 1.40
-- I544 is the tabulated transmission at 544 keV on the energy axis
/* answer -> 10.29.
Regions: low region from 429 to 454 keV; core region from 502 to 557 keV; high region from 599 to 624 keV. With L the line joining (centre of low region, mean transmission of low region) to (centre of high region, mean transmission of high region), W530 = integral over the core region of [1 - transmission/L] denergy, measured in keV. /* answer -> -3.9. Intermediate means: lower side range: 9.33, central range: 10.4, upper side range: 10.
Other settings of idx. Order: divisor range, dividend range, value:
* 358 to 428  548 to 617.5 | 1.16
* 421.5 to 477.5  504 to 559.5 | 1.12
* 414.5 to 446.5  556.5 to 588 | 1.40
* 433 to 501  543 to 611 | 1.01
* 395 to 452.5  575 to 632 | 1.33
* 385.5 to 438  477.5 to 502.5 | 1.38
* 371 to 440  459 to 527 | 1.25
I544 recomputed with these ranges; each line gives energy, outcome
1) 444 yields 10.34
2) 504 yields 10.67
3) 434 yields 8.238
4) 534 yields 9.577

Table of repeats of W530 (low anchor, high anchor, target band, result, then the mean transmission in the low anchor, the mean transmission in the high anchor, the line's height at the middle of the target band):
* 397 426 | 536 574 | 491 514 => -4.1 keV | 6.07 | 10.5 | 8.88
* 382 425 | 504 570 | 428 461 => -4.1 keV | 7.64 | 10.4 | 8.49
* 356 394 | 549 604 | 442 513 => 1.0 keV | 10.8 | 10.1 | 10.5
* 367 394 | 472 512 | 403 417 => 6.4 keV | 10.8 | 10.3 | 10.6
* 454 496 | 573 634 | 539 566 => -1.4 keV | 10.2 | 10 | 10.1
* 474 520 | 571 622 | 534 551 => -0.7 keV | 10.3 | 9.91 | 10.1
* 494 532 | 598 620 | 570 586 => 0.0 keV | 10.4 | 9.97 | 10.1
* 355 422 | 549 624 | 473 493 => -1.1 keV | 9.03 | 10.1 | 9.54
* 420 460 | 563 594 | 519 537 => -1.1 keV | 8.81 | 10.1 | 9.62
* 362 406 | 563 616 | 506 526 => -0.9 keV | 10.1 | 9.97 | 10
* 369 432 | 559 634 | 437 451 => -1.9 keV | 8.23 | 10.1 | 8.65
